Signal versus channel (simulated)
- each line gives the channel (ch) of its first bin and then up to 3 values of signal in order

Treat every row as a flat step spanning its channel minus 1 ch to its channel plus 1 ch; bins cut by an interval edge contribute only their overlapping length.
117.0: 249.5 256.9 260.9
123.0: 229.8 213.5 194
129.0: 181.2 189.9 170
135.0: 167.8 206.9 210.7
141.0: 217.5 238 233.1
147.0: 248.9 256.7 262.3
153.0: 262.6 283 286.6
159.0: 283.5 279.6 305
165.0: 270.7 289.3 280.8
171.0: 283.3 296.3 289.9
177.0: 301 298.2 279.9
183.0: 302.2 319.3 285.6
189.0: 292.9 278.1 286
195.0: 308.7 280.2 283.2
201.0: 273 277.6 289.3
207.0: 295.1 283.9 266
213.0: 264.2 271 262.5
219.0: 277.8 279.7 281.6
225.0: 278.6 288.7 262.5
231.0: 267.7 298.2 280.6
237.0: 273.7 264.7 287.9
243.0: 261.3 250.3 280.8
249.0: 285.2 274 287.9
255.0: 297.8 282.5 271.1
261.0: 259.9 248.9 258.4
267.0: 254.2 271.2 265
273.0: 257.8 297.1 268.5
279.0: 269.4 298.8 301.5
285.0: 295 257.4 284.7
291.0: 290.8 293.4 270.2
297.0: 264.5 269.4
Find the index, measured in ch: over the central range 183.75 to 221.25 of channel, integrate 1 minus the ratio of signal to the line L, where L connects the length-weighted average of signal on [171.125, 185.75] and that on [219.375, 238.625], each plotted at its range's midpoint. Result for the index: 0.7 ch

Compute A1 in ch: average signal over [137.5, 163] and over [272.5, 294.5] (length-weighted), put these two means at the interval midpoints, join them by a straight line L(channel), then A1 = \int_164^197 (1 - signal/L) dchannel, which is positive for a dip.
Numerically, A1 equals -3.6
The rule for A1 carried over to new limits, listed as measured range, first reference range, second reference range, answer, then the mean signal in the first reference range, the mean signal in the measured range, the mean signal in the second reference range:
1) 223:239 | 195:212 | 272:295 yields 0.27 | 283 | 278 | 283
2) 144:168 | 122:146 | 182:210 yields -3.78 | 204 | 272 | 290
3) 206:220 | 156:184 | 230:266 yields 0.32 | 289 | 274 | 274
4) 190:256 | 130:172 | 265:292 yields -3.50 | 249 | 279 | 277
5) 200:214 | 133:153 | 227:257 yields -1.05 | 226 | 278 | 277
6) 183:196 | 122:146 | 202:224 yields -2.05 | 204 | 296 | 277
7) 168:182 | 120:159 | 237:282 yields -2.81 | 228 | 290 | 272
